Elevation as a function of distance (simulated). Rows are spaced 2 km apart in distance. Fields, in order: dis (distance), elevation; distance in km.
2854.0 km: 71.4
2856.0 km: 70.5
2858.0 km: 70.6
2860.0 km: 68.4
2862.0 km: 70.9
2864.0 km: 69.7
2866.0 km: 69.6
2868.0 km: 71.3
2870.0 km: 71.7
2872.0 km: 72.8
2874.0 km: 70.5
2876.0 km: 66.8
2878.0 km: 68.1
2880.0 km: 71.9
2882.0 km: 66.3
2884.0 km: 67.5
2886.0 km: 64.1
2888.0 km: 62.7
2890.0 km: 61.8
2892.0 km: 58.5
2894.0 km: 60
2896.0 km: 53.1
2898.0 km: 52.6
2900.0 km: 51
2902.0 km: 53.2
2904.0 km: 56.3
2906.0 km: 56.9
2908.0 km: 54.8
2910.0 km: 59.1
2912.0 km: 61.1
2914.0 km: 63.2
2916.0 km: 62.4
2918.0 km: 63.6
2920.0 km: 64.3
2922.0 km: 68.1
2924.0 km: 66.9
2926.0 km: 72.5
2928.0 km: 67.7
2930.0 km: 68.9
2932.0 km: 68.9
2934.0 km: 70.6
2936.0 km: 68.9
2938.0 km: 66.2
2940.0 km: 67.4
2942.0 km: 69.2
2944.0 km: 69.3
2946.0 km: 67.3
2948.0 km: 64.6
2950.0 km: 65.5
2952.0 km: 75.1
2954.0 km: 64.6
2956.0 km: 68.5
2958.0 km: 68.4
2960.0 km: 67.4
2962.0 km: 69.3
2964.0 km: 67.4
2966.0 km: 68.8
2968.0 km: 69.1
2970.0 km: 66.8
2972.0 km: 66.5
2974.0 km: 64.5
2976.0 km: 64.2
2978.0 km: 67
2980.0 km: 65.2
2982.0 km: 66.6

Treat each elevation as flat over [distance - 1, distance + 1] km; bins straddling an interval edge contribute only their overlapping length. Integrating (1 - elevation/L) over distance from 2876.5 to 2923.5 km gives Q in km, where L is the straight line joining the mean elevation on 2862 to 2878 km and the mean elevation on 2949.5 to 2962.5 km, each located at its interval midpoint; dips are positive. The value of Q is 5.8 km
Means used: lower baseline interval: 70.2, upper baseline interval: 68.5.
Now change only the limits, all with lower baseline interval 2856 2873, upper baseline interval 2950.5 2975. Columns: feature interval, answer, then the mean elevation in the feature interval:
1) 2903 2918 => 2.2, 59.4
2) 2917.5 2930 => 0.3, 67.5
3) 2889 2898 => 1.6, 57.7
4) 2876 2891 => 0.9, 66.1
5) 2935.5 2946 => 0.1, 68.1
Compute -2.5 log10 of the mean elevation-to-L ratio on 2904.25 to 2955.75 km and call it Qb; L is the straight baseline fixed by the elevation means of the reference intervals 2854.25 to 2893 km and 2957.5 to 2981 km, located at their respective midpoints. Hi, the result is 0.03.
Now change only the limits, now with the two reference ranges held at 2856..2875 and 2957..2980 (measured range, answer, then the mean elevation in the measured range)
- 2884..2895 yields 0.129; 62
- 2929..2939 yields -0.006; 68.7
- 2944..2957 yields 0.000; 67.7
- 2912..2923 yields 0.079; 64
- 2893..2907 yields 0.259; 54.7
